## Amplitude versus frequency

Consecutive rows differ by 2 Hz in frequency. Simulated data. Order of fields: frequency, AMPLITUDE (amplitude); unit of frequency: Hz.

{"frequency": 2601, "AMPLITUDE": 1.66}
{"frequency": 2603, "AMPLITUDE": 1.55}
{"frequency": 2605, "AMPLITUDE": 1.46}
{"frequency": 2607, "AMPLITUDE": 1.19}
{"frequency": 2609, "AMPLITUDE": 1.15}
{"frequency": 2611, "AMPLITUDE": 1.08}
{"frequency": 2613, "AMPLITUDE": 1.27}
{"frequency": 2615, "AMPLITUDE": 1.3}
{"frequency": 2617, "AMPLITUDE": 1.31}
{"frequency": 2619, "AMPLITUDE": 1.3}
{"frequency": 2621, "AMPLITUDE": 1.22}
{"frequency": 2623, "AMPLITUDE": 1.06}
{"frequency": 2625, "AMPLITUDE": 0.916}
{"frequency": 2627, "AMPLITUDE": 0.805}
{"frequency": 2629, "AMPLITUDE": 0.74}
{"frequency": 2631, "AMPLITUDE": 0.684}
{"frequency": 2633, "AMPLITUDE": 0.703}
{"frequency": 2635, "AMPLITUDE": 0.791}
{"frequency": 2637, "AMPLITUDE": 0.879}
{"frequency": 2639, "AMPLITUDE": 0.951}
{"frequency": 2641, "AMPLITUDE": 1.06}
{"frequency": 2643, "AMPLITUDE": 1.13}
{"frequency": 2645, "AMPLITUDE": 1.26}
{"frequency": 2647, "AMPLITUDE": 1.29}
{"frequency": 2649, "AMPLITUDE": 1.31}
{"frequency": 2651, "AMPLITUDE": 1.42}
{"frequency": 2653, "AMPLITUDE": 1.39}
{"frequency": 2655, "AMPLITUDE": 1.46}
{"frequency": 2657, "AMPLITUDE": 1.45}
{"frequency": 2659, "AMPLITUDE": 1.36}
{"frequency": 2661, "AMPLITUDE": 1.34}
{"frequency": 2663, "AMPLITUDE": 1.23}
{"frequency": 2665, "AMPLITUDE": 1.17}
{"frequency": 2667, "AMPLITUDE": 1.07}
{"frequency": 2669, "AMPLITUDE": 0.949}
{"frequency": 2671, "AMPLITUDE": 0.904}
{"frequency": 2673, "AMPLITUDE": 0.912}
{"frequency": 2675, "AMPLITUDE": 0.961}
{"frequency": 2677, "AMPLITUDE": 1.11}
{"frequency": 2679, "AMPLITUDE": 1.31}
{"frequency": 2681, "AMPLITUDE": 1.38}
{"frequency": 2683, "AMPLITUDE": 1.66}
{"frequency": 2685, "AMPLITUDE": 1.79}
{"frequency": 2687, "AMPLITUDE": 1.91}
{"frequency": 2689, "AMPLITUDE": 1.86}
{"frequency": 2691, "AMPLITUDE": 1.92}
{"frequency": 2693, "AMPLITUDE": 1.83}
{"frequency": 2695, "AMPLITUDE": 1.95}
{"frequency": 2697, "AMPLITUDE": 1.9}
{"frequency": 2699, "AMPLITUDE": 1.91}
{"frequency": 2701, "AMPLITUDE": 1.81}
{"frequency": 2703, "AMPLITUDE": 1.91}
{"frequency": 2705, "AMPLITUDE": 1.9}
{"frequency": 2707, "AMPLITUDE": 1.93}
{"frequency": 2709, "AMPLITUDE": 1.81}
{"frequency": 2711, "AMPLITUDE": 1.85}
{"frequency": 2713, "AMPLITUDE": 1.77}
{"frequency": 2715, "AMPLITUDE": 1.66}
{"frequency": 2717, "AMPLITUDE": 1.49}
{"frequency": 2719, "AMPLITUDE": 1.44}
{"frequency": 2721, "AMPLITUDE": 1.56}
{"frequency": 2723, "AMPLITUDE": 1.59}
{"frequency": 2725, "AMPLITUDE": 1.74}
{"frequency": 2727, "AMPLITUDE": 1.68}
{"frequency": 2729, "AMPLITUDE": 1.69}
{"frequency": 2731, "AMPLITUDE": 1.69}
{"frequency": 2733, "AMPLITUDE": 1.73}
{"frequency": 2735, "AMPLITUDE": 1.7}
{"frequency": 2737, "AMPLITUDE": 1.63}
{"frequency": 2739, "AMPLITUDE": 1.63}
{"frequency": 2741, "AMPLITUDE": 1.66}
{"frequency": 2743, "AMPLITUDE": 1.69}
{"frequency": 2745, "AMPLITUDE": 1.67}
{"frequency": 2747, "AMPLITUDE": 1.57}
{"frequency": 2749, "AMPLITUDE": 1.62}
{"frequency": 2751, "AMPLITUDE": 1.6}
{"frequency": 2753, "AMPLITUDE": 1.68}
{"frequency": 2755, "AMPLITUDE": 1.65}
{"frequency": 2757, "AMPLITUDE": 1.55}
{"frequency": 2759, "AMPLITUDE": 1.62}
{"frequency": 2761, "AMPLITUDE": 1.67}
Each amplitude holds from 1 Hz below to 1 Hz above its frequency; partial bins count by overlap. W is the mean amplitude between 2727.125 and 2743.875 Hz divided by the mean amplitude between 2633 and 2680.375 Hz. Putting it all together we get 1.45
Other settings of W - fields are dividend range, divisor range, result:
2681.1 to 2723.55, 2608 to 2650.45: 1.67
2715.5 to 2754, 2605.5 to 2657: 1.46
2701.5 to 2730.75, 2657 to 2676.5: 1.54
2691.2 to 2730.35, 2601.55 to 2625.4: 1.41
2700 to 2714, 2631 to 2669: 1.60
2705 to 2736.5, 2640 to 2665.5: 1.30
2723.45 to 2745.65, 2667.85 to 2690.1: 1.25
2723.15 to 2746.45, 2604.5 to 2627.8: 1.44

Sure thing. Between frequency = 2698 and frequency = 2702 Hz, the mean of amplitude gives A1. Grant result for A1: 1.86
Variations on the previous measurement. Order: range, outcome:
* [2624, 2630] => 0.82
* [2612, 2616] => 1.29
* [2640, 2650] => 1.21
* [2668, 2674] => 0.922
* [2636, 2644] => 1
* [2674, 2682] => 1.19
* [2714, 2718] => 1.57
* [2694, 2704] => 1.9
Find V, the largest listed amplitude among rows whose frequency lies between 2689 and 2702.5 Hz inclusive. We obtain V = 1.95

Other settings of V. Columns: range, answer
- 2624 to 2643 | 1.13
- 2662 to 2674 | 1.23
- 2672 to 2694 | 1.92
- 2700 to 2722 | 1.93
